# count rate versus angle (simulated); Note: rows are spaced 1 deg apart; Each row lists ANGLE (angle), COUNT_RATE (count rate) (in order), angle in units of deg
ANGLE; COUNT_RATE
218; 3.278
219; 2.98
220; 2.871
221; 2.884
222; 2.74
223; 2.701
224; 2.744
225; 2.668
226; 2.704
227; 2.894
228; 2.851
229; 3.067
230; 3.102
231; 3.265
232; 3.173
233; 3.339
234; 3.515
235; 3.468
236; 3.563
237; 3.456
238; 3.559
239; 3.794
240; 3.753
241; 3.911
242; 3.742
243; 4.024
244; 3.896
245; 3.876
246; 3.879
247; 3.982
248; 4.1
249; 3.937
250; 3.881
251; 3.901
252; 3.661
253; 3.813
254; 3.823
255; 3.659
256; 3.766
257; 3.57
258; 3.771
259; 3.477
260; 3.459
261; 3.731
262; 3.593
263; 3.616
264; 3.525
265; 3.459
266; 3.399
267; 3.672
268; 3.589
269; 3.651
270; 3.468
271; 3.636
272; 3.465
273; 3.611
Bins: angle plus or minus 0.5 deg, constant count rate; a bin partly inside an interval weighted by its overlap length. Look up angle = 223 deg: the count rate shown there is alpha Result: 2.701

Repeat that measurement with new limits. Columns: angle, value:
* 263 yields 3.616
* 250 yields 3.881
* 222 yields 2.74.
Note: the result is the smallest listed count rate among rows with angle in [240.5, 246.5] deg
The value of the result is 3.742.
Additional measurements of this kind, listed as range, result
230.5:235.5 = 3.173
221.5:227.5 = 2.668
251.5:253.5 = 3.661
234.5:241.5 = 3.456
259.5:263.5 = 3.459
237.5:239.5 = 3.559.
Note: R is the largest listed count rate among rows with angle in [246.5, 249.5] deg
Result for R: 4.1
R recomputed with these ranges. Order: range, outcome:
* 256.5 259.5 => 3.771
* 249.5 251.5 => 3.901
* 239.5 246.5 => 4.024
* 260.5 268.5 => 3.731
